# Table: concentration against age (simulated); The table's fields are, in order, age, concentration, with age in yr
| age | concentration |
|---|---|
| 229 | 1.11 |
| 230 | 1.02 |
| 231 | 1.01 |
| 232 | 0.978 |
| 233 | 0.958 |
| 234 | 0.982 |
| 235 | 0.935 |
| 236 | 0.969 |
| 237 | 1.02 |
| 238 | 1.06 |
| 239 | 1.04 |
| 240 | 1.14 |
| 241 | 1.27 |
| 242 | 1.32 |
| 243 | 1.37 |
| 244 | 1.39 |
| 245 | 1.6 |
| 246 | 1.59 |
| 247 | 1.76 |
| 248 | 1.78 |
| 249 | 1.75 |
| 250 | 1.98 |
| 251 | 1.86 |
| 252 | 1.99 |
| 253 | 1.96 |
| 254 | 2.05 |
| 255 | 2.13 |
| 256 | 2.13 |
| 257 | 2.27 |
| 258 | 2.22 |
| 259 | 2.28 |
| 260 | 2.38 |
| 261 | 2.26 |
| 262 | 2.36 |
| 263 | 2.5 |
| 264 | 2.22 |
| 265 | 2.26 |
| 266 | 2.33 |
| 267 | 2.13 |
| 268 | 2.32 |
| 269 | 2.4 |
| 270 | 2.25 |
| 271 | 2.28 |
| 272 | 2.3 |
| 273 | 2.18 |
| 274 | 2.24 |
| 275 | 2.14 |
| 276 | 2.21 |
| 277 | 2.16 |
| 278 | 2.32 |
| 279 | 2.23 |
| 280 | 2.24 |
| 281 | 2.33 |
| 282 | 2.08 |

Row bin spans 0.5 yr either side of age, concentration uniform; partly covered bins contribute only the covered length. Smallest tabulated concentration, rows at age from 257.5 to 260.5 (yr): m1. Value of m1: 2.22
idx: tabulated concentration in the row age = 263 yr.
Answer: 2.5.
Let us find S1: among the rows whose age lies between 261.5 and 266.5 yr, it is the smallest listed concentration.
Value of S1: 2.22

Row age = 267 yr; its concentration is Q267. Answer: 2.13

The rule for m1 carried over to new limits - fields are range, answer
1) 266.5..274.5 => 2.13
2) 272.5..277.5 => 2.14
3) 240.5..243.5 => 1.27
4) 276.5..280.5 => 2.16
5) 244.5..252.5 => 1.59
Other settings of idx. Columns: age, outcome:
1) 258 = 2.22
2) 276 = 2.21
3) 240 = 1.14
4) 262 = 2.36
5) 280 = 2.24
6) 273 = 2.18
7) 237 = 1.02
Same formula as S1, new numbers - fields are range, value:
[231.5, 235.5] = 0.935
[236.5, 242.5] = 1.02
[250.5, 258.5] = 1.86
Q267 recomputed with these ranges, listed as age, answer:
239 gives 1.04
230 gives 1.02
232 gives 0.978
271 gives 2.28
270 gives 2.25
